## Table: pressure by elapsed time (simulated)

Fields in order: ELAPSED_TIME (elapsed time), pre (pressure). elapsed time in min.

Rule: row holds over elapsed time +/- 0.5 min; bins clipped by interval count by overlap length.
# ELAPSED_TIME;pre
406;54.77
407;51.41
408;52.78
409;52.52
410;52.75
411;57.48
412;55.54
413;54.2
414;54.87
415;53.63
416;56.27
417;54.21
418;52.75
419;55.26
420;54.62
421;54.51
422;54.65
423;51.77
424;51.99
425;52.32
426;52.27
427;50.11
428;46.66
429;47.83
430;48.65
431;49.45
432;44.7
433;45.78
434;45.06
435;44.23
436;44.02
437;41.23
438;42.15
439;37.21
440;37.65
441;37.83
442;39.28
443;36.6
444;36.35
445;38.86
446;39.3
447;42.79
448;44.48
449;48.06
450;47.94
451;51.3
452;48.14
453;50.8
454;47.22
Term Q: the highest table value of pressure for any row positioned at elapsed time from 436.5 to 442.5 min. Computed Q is 42.15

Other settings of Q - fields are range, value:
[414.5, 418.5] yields 56.27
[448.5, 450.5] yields 48.06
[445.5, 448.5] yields 44.48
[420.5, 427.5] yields 54.65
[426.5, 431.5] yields 50.11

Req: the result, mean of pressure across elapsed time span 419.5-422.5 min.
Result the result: 54.6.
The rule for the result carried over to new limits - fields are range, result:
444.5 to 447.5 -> 40.3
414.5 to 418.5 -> 54.2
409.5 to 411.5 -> 55.1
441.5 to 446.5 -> 38.1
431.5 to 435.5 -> 44.9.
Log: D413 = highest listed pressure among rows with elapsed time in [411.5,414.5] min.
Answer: 55.54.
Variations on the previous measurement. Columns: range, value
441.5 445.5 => 39.28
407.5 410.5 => 52.78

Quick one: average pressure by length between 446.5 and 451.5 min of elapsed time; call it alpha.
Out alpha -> 46.9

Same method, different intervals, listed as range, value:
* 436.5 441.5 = 39.2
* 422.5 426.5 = 52.1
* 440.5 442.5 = 38.6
